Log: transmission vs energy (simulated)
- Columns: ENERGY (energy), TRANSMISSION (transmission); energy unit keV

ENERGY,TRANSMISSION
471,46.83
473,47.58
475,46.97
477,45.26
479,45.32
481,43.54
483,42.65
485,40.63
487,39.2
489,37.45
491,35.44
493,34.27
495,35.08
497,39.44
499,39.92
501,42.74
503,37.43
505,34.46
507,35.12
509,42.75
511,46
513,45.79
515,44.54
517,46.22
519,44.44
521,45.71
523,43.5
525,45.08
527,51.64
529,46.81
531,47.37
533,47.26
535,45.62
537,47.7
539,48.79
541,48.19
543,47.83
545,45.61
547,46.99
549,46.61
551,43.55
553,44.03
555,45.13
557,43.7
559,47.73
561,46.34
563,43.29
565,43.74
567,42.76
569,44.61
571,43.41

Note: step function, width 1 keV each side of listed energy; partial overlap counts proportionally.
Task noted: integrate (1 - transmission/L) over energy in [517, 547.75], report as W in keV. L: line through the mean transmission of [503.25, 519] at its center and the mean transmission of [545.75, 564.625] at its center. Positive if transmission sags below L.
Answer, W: -2.3 keV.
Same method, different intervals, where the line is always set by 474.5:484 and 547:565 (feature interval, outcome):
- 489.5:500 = 1.8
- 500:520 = 1.3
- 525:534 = -0.6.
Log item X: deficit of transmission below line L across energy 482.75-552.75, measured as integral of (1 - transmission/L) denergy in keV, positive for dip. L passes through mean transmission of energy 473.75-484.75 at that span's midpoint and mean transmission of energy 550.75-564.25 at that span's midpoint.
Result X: 2.3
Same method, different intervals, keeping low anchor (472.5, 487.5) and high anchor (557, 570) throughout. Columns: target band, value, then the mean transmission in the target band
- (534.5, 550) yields -1.0 keV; 47.2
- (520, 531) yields -0.6 keV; 46.6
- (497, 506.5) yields 1.2 keV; 38.5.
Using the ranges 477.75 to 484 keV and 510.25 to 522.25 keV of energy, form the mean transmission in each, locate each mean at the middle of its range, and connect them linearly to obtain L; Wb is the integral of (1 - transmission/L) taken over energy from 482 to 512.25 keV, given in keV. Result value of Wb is 3.9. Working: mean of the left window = 43.9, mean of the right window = 45.4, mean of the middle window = 38.9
